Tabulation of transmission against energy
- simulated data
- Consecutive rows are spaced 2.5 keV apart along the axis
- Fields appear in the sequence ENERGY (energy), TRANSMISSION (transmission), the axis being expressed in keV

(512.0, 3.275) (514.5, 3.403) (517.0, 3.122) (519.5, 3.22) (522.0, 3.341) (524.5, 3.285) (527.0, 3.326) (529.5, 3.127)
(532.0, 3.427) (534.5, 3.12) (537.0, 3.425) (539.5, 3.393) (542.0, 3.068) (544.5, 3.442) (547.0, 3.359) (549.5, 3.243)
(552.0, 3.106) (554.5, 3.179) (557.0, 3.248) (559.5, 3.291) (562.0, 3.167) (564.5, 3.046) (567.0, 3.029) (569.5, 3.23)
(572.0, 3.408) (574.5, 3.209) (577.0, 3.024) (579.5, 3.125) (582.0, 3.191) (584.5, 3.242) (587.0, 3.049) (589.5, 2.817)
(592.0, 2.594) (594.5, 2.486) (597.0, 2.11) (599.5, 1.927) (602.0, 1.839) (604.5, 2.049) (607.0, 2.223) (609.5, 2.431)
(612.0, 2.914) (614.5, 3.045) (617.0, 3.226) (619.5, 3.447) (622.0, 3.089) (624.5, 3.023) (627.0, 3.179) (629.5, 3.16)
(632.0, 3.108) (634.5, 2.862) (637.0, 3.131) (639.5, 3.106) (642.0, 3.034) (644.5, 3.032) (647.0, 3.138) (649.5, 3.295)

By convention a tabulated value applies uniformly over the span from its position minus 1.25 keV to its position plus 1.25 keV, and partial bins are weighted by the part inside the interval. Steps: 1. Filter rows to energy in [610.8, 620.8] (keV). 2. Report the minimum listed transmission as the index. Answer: 2.914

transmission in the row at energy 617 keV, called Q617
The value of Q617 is 3.226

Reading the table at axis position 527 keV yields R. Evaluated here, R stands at 3.326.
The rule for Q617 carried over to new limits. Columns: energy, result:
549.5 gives 3.243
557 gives 3.248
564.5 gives 3.046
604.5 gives 2.049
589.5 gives 2.817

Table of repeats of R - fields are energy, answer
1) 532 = 3.427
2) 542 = 3.068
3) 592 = 2.594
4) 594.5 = 2.486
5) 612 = 2.914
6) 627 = 3.179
